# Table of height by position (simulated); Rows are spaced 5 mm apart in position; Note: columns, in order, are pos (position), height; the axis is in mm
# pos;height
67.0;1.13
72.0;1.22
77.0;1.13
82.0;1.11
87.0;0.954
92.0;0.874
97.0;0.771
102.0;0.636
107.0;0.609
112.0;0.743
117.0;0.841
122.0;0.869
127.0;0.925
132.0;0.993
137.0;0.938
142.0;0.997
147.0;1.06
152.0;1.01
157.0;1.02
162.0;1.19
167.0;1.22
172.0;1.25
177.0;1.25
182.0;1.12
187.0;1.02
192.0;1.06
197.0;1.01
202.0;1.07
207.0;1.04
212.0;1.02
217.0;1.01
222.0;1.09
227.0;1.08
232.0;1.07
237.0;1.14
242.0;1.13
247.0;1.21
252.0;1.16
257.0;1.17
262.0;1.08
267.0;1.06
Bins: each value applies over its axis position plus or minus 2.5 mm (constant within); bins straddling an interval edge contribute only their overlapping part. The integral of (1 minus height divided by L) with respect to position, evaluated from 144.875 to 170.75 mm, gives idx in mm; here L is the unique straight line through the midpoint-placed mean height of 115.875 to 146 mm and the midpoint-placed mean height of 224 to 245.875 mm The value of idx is -3.3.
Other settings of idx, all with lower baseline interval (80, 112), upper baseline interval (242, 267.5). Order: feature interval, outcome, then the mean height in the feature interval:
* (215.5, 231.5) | 0.19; 1.06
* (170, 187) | -3.35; 1.18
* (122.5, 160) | -3.29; 0.988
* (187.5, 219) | 0.01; 1.03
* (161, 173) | -3.24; 1.22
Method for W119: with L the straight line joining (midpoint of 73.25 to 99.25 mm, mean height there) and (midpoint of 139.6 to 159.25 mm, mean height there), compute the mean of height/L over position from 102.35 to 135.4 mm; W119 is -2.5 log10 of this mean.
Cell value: 0.22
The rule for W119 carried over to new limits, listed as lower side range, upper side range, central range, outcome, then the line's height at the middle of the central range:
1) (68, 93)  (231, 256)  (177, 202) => 0.05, 1.12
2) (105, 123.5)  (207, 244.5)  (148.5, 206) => -0.18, 0.94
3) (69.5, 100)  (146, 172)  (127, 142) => 0.12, 1.08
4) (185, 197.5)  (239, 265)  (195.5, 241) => 0.02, 1.08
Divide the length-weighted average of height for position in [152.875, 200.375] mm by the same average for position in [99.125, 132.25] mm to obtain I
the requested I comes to 1.4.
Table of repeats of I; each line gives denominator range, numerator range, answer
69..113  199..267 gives 1.21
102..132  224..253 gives 1.41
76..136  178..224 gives 1.22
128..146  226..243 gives 1.13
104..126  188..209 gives 1.35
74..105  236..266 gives 1.25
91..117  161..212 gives 1.53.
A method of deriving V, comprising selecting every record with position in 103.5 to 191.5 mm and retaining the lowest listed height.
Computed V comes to 0.609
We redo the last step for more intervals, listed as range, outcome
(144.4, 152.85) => 1.01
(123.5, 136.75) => 0.925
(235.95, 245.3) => 1.13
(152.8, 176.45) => 1.02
